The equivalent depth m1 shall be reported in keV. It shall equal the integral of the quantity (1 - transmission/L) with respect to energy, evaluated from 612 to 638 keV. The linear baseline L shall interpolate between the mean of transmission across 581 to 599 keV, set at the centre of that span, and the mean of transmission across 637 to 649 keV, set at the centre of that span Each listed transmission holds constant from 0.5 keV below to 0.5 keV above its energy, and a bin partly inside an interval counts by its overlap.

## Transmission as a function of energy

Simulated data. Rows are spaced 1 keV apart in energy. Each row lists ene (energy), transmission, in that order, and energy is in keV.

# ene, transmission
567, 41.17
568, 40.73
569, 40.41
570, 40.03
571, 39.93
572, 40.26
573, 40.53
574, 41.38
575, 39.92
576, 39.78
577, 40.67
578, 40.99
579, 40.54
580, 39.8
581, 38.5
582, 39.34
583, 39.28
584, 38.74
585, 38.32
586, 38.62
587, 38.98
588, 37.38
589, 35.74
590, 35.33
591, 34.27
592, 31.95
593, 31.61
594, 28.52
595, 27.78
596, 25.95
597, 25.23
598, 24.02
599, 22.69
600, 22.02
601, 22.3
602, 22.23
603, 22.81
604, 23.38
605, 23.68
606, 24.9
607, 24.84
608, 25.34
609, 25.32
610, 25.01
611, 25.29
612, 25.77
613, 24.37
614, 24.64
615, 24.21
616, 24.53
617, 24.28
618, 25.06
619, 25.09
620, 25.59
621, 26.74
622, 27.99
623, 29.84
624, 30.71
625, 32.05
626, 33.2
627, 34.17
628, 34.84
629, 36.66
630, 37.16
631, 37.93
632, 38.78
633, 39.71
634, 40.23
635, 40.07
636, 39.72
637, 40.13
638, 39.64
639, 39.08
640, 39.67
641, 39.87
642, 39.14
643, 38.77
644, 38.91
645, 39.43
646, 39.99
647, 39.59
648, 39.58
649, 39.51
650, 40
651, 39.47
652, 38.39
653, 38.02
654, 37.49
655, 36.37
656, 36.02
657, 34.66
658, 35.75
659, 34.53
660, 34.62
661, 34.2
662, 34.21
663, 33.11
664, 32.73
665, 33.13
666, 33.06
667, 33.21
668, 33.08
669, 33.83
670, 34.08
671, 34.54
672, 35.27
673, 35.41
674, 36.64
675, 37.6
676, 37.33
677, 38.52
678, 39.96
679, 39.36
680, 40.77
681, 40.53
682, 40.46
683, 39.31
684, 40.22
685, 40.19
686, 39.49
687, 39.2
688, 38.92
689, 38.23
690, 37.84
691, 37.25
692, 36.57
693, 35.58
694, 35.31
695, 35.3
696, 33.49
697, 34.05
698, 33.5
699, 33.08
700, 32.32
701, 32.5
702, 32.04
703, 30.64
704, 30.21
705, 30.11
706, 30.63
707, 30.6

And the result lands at 3.9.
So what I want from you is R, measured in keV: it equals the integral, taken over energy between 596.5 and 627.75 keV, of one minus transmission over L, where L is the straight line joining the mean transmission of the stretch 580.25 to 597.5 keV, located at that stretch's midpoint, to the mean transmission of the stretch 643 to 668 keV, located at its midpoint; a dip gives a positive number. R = 8.4 keV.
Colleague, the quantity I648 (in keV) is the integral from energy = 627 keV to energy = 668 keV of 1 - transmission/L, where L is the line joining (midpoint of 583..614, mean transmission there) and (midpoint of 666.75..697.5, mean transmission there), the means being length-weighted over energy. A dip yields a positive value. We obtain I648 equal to -4.7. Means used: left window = 28.5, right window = 37.2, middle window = 37.3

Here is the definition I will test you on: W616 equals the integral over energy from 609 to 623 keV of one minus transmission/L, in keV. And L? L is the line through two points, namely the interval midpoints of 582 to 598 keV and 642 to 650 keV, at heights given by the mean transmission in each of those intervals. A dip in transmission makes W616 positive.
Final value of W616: 4.2 keV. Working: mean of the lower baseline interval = 33.7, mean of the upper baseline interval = 39.4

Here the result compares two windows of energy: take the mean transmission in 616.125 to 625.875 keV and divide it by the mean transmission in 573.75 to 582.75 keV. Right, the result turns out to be 0.7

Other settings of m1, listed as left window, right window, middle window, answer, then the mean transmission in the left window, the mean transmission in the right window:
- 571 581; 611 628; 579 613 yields 4.7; 40.3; 27.5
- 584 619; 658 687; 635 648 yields -2.8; 27.7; 36.4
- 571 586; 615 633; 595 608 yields 4.2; 39.8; 30.9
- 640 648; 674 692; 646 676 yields 2.6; 39.4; 39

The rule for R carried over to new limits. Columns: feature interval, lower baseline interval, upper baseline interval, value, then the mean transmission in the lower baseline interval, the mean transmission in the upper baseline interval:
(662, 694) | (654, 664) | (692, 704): -2.56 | 34.9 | 33.4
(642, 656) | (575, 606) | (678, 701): -1.41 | 32.4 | 37.3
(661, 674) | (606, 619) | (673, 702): -0.02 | 24.9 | 37.1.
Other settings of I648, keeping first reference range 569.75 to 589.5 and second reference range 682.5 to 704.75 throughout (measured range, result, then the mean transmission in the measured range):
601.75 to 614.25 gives 4.6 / 24.5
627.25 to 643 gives -0.5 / 38.8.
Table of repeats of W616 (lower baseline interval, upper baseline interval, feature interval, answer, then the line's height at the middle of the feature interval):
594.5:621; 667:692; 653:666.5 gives -0.3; 34.1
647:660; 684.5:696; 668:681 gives 0.2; 37.4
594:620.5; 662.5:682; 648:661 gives -1.7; 32.9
